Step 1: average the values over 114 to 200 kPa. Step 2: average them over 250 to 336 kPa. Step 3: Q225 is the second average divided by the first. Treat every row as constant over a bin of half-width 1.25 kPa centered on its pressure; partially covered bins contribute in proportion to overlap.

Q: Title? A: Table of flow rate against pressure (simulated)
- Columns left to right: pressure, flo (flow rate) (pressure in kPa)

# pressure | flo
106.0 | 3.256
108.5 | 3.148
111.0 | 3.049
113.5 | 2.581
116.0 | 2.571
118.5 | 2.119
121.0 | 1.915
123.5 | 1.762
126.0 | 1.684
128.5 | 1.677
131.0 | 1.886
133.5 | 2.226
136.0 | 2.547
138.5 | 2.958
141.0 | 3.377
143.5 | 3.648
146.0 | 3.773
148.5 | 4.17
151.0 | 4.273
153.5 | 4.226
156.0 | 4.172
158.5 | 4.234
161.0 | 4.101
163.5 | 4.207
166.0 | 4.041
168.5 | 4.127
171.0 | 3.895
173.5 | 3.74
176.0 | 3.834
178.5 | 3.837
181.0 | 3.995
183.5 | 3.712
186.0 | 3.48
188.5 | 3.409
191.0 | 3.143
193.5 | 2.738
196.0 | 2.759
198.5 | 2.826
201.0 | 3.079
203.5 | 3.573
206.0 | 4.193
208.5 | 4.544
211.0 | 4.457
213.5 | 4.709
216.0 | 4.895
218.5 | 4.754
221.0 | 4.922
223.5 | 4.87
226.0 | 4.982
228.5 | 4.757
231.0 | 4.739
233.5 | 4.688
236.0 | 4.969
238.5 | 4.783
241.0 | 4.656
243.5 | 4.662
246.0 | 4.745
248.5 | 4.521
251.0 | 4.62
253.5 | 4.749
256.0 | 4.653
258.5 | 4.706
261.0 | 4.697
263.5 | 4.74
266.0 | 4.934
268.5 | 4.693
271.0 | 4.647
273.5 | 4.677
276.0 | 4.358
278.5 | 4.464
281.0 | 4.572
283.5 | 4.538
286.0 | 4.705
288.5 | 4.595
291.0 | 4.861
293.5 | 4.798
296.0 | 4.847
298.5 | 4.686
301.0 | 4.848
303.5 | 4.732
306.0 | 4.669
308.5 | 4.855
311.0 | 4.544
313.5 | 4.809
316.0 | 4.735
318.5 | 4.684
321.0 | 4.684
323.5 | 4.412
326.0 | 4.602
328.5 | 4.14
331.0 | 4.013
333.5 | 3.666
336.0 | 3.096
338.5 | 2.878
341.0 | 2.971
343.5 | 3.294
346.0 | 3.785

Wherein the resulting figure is 1.4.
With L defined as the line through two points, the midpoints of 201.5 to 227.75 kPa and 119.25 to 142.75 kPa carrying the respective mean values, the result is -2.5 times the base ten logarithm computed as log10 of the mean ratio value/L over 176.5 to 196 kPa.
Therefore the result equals 0.092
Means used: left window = 2.25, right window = 4.55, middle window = 3.44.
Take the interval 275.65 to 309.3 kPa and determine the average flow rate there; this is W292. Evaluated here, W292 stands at 4.69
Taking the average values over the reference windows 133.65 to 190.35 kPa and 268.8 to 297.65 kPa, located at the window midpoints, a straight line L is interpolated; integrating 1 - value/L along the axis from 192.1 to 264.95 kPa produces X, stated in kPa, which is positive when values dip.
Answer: -2.60 kPa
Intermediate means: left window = 3.77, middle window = 4.41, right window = 4.64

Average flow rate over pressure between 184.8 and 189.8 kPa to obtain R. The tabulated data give 3.44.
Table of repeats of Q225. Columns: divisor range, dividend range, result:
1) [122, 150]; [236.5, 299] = 1.73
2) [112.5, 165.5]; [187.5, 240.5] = 1.37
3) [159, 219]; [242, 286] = 1.21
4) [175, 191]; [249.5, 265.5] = 1.28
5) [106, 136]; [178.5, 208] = 1.49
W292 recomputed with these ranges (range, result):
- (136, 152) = 3.6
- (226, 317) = 4.71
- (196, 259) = 4.48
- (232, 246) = 4.75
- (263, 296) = 4.67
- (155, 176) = 4.05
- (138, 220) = 3.86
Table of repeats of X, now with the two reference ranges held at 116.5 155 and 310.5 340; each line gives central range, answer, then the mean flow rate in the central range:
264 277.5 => -3.15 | 4.66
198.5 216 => -3.80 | 4.06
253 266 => -3.61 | 4.73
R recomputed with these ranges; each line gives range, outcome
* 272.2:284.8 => 4.52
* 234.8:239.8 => 4.87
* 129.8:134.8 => 2.06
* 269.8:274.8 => 4.66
